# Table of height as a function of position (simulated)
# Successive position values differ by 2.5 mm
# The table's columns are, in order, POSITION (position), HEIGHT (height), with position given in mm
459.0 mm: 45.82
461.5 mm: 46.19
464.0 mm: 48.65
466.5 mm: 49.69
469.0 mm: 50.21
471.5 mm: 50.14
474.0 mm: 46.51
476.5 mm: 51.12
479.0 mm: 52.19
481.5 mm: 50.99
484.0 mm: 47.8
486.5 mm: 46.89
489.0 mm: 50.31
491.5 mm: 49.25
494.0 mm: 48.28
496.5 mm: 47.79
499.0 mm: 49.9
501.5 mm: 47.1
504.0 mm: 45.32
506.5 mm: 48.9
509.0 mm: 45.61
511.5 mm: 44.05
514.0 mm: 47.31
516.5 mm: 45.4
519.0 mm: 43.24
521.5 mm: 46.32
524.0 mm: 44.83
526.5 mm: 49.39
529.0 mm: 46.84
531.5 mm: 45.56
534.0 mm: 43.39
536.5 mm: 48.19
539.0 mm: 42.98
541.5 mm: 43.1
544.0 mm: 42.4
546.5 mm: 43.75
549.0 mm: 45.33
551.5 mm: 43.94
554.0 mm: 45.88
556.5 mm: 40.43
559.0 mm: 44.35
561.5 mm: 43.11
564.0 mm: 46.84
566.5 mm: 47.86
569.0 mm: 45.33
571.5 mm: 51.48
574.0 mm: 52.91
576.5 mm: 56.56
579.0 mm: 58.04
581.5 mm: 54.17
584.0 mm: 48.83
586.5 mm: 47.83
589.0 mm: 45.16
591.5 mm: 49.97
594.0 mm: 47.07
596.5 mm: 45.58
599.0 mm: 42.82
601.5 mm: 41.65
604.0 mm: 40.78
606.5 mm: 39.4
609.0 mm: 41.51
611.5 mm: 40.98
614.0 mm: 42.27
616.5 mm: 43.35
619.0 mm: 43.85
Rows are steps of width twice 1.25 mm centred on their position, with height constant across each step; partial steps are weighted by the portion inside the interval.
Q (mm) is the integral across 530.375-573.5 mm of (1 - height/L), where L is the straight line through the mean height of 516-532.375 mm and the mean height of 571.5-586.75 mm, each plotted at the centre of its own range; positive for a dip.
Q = 4.0 mm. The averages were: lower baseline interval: 46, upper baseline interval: 53.3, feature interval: 45.1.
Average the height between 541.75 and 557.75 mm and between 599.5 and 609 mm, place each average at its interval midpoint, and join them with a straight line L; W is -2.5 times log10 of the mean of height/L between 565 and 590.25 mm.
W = -0.20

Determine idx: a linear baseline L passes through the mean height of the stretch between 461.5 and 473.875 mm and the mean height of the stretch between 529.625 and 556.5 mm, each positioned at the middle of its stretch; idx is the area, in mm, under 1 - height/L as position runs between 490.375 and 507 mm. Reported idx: -0.3 mm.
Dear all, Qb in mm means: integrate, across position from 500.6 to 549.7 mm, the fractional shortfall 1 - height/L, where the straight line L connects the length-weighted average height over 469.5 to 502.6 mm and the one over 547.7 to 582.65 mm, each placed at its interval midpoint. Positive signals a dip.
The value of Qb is 3.3 mm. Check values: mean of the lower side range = 49.1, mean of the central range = 45.4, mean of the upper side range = 48.3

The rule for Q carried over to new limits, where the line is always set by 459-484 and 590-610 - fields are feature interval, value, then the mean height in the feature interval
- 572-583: -2.6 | 55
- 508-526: 0.7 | 45.4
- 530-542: 0.4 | 44.8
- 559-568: -0.1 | 45.7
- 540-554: 0.6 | 43.9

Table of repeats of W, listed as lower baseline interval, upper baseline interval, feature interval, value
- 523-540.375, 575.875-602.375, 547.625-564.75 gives 0.07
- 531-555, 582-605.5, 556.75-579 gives -0.08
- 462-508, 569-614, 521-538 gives 0.04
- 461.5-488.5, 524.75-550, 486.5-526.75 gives 0.00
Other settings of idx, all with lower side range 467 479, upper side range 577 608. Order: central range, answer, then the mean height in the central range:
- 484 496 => 0.2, 48.5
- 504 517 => 0.7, 46.2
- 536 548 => 1.1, 43.9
